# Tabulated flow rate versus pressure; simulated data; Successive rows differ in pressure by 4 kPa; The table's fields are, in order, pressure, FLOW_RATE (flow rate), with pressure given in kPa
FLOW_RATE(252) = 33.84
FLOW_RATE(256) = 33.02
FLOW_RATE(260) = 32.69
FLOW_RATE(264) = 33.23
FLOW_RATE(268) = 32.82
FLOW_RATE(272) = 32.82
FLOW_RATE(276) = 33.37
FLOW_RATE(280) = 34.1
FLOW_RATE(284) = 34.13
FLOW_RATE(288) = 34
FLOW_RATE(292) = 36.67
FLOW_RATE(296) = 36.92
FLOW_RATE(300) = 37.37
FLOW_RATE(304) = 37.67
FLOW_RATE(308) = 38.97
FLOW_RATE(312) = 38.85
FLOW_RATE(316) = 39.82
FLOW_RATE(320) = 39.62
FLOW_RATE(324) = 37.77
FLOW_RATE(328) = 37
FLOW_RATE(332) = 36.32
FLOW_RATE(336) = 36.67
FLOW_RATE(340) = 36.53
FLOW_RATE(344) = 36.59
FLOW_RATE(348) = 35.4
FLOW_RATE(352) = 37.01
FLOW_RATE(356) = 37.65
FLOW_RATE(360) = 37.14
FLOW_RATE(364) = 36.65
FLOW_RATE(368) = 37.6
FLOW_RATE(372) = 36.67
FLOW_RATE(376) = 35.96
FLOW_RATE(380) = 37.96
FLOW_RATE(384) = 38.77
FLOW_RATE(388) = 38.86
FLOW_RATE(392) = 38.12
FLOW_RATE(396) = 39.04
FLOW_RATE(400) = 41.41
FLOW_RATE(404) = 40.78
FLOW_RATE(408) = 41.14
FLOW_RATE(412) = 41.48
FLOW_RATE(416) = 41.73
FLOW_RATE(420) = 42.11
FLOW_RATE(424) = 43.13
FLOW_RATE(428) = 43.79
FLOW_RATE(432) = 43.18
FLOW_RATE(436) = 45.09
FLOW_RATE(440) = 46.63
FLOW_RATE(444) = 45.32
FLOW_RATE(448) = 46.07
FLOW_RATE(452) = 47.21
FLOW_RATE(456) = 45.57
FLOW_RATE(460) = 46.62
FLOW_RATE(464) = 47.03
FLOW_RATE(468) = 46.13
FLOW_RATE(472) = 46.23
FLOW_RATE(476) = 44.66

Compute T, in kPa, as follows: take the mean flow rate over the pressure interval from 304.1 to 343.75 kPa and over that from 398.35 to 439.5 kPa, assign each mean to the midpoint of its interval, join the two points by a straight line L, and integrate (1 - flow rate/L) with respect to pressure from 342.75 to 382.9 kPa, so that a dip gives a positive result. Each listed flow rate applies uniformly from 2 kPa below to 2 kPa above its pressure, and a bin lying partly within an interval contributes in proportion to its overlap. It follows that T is 2.9 kPa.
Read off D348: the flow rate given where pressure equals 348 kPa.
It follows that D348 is 35.4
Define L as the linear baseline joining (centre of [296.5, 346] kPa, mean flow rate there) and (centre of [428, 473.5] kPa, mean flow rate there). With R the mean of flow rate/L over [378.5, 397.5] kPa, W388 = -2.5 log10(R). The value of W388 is 0.090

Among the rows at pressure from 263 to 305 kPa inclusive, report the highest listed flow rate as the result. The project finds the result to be 37.67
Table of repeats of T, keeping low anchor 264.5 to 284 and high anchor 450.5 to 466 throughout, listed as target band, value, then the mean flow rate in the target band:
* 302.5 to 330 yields -1.65 kPa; 38.5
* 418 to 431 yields 0.34 kPa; 43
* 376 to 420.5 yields 2.54 kPa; 39.9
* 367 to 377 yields 0.90 kPa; 36.7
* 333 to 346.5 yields 0.54 kPa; 36.5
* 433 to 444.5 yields -0.08 kPa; 45.5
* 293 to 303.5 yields -0.62 kPa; 37.2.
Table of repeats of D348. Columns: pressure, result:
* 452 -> 47.21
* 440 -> 46.63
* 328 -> 37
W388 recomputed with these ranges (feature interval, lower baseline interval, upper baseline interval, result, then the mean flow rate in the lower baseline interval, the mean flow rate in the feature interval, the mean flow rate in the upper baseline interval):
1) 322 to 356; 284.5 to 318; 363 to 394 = 0.02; 37.4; 36.7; 37.6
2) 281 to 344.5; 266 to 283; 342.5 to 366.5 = -0.07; 33.3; 37.1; 36.8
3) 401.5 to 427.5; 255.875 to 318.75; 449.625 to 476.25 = 0.04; 35.5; 41.8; 46.3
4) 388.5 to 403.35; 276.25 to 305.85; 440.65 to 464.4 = 0.08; 35.7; 39.6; 46.3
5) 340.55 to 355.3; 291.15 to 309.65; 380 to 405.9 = 0.06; 37.5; 36.5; 39.4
